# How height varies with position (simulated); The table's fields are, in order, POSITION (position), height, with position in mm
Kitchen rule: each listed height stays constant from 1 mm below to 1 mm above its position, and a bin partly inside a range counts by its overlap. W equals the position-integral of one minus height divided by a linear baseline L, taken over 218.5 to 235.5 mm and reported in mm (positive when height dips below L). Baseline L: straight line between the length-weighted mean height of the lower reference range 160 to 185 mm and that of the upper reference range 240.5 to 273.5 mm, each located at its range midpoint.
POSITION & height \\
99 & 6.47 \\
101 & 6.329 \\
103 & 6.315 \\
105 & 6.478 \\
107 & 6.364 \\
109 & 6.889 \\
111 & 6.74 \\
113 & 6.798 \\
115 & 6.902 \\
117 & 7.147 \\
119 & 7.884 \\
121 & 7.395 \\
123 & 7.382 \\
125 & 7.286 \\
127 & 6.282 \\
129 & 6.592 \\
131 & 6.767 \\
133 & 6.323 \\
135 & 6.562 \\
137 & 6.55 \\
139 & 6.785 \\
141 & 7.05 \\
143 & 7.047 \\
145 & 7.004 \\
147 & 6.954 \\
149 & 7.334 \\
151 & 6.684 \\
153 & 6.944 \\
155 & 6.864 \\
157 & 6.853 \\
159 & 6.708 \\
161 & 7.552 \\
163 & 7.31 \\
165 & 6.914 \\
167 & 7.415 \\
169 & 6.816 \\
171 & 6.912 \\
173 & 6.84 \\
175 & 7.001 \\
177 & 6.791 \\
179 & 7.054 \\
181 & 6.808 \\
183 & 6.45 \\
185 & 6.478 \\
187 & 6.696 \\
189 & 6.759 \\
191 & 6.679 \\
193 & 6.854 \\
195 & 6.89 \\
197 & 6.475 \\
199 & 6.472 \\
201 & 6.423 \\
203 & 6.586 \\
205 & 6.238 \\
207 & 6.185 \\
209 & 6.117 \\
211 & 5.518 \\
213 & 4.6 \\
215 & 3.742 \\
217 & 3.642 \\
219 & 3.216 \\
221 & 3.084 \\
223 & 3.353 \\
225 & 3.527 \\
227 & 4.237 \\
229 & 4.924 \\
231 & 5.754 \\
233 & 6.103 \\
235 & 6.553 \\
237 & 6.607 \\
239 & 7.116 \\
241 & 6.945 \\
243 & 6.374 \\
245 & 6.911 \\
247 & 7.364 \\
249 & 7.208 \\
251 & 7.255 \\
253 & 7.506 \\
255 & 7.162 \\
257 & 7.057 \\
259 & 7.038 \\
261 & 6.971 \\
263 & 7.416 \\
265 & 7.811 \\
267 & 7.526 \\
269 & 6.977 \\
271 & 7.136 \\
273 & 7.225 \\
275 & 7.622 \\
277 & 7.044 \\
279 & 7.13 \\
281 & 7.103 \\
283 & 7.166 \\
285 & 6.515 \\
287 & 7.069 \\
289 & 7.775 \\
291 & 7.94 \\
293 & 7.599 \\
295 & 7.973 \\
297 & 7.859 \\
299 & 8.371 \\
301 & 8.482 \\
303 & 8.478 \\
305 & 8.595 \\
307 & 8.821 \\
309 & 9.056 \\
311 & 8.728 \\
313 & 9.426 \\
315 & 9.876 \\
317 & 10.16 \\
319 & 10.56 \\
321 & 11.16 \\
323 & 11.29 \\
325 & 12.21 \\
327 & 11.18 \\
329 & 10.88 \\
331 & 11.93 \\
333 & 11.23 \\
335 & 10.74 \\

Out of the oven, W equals 6.2 mm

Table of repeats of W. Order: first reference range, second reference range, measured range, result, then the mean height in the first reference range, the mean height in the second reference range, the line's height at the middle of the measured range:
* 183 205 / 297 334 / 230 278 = 7.18 mm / 6.61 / 9.97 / 8.26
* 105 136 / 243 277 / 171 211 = 2.56 mm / 6.87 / 7.23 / 7.05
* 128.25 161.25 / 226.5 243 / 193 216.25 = 1.51 mm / 6.84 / 6.11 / 6.35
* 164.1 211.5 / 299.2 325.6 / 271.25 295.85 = 4.50 mm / 6.65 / 9.68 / 8.98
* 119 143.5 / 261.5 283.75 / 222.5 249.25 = 4.62 mm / 6.87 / 7.28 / 7.18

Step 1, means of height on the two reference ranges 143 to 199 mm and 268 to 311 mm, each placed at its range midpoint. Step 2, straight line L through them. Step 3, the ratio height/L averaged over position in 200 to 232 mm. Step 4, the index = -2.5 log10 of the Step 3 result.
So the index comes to 0.43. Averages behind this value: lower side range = 6.89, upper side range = 7.73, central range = 4.82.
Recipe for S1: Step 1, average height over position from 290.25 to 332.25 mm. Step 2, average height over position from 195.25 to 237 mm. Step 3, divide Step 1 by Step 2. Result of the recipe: 1.8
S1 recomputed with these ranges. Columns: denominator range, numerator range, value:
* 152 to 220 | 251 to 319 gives 1.23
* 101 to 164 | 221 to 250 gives 0.85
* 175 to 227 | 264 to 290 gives 1.27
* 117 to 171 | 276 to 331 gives 1.27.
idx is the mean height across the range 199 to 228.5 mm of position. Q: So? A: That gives 4.81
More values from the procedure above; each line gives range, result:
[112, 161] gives 6.93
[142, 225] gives 6.27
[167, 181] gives 6.93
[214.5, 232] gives 3.95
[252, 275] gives 7.27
